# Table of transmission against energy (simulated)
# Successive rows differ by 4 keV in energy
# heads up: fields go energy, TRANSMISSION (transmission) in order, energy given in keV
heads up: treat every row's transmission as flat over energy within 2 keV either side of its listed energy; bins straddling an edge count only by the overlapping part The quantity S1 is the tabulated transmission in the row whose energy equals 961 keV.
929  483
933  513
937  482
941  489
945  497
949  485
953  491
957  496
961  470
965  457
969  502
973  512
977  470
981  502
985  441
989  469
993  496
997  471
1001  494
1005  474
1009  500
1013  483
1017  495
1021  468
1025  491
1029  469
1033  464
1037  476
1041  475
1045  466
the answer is 470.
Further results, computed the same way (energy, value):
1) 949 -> 485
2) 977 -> 470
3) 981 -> 502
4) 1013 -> 483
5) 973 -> 512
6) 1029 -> 469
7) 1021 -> 468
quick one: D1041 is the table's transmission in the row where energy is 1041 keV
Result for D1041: 475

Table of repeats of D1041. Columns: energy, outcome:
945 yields 497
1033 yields 464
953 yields 491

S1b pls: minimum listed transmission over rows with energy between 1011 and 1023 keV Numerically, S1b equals 468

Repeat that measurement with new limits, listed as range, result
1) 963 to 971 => 457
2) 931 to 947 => 482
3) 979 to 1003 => 441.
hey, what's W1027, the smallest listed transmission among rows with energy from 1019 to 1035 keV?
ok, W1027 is 464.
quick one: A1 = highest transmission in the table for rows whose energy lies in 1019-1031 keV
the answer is 491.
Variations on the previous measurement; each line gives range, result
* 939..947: 497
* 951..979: 512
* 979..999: 502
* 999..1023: 500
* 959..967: 470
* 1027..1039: 476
